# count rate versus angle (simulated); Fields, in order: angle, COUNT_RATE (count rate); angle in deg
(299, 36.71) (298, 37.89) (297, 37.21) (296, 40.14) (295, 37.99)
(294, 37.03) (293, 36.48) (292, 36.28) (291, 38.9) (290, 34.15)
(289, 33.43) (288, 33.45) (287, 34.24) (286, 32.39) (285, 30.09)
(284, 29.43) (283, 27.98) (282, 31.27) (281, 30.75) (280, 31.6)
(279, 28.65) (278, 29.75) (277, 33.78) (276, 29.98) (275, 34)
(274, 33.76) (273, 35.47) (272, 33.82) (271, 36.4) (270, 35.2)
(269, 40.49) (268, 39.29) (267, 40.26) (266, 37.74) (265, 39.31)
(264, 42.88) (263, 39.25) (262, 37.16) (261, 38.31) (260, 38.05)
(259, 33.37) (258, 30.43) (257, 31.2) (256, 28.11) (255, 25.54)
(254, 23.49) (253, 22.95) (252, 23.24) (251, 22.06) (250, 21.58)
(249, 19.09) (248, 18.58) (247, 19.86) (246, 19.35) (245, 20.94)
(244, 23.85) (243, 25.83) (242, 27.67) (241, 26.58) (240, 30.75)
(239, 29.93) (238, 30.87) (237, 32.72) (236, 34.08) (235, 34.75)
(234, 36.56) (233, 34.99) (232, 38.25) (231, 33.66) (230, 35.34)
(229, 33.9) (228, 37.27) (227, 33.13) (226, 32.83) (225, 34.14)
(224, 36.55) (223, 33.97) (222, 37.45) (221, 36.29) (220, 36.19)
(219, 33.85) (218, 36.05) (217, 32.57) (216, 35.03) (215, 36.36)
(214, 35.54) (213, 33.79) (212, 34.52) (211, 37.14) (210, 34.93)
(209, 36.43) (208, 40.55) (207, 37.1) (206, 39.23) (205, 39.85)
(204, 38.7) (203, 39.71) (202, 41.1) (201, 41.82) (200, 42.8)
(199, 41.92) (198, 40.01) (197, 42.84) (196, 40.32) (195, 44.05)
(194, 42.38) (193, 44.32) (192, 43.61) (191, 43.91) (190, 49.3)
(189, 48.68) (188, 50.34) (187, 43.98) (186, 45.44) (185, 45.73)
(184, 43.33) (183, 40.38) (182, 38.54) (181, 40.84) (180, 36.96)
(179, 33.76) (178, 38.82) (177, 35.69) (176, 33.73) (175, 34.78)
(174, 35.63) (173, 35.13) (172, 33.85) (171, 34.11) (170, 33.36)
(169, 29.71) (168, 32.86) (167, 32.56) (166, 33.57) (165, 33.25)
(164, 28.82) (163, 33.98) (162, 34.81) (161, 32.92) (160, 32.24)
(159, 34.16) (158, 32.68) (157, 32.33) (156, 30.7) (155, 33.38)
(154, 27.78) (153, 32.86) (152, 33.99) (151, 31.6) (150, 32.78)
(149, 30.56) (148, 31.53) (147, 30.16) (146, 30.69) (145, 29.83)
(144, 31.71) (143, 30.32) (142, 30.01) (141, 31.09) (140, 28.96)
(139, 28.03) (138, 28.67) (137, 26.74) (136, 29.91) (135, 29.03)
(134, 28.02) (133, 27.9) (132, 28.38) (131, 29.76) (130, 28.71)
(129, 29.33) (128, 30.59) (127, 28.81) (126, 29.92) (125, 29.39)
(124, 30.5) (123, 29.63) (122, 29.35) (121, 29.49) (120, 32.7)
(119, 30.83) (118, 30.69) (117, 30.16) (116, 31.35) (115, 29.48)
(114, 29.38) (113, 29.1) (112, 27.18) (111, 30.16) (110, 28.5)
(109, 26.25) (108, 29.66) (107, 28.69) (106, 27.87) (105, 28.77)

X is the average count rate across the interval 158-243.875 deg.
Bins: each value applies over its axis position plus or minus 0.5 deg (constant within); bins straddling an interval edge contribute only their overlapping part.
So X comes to 36.7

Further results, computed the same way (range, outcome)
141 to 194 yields 35.7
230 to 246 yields 30.5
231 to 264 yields 29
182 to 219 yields 40.5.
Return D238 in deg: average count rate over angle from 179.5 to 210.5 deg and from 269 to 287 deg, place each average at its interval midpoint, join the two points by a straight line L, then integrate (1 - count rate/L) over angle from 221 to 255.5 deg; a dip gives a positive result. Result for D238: 7.3 deg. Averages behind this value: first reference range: 41.9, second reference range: 32.3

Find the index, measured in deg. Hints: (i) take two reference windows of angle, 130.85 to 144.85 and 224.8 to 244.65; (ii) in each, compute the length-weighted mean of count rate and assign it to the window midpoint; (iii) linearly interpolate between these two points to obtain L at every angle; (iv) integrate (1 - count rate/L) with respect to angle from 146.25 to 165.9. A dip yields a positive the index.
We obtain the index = -1.6 deg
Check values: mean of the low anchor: 29.2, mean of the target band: 32.1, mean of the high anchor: 32.2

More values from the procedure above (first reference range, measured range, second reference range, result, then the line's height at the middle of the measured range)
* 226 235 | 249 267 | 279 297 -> 1.65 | 34.5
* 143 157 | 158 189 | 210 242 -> -4.12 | 32.2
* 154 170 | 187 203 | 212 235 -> -4.65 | 33.9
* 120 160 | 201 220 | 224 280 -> -3.59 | 31.1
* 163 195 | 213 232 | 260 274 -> 1.61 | 38.3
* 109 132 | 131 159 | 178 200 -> 3.22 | 34.4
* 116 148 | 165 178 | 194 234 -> -0.23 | 33.3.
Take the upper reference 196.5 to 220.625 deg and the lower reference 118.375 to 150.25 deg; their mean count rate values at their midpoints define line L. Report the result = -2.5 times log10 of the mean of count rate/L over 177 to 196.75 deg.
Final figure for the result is -0.200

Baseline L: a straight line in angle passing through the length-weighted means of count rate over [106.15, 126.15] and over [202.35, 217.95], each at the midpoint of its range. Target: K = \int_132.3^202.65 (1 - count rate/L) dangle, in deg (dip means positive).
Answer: -4.0 deg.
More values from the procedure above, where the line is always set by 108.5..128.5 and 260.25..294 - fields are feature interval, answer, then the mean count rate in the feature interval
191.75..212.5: -4.98 deg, 40.1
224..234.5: -0.58 deg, 35.1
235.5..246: 1.78 deg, 27.9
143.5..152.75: -0.25 deg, 31.5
